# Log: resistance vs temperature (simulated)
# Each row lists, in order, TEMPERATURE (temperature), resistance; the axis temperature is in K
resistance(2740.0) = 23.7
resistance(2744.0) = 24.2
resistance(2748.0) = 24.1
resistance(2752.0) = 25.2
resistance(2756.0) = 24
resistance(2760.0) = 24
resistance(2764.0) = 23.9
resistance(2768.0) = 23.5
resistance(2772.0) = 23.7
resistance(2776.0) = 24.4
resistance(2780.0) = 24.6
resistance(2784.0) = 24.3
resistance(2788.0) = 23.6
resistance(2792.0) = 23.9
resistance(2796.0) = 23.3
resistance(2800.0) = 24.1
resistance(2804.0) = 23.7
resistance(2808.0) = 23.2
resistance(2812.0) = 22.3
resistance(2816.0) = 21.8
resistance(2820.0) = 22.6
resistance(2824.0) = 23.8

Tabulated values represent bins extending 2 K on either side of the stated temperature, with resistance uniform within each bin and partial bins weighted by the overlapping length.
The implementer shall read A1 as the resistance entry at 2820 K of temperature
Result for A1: 22.6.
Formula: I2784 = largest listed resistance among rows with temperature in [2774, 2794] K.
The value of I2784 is 24.6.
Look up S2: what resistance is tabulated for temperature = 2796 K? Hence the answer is 23.3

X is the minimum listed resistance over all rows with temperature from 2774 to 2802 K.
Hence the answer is 23.3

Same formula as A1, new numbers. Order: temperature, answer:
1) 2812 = 22.3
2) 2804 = 23.7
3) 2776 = 24.4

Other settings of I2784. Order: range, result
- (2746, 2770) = 25.2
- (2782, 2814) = 24.3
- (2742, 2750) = 24.2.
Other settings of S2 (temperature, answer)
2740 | 23.7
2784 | 24.3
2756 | 24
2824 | 23.8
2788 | 23.6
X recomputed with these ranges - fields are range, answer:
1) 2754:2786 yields 23.5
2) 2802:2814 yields 22.3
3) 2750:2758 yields 24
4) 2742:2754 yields 24.1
